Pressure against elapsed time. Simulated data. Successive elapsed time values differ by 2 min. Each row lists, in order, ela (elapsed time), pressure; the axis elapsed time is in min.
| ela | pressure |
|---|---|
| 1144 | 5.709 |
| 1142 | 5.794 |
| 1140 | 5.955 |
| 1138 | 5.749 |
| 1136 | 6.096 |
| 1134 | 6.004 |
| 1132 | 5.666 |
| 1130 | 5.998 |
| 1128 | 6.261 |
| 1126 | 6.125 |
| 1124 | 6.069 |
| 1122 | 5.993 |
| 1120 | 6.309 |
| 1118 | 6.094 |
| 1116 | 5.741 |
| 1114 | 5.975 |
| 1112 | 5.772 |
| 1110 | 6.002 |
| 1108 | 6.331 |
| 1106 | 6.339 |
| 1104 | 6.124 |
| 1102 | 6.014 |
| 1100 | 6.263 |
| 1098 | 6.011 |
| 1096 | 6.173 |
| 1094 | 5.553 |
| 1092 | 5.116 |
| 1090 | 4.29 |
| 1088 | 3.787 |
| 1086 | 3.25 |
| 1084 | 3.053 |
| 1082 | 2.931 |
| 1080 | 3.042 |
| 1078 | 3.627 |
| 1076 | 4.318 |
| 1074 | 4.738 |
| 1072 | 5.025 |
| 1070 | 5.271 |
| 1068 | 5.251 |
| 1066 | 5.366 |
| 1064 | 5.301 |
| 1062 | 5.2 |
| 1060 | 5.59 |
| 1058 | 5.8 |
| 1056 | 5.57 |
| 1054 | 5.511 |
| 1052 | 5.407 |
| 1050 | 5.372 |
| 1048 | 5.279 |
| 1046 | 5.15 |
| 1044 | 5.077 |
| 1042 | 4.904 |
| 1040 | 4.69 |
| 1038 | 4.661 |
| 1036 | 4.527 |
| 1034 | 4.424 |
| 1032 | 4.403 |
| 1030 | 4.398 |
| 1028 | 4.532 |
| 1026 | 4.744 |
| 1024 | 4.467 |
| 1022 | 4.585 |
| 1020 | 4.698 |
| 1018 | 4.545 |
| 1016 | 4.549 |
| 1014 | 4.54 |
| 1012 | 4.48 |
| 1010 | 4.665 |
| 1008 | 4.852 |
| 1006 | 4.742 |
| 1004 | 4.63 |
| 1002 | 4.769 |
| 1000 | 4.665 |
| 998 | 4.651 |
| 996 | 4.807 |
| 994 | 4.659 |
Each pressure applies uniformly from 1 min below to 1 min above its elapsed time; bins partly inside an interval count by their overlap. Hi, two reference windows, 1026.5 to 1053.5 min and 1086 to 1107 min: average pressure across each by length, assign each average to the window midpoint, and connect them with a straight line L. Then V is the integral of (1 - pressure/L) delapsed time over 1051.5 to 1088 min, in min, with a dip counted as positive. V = 3.52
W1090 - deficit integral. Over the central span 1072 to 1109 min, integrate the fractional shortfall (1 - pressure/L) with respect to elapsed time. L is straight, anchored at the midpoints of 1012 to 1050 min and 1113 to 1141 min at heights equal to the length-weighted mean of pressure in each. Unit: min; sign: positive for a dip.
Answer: 4.63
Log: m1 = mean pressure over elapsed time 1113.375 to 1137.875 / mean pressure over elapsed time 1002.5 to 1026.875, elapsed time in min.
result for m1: 1.3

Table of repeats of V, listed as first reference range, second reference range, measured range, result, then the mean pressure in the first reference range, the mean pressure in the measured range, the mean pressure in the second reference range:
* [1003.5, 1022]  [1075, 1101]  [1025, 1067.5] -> -4.81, 4.63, 5.05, 4.42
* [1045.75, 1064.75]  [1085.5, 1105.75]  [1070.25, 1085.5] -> 4.29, 5.43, 3.87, 5.35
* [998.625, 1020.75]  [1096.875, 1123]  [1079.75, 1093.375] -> 4.81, 4.65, 3.72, 6.07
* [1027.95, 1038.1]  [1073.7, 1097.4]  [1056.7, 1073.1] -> -4.06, 4.47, 5.35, 4.17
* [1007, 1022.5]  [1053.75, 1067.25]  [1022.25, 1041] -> 1.48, 4.62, 4.54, 5.47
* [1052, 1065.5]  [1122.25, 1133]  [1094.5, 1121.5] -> -0.96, 5.48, 6.08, 6.02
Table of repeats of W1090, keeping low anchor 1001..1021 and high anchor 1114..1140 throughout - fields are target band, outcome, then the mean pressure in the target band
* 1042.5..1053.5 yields -0.4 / 5.25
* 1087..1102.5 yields 0.7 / 5.38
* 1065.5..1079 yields 1.5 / 4.78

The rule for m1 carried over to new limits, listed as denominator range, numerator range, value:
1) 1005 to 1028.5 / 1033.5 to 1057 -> 1.10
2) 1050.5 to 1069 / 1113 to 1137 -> 1.11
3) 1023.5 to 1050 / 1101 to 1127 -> 1.28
